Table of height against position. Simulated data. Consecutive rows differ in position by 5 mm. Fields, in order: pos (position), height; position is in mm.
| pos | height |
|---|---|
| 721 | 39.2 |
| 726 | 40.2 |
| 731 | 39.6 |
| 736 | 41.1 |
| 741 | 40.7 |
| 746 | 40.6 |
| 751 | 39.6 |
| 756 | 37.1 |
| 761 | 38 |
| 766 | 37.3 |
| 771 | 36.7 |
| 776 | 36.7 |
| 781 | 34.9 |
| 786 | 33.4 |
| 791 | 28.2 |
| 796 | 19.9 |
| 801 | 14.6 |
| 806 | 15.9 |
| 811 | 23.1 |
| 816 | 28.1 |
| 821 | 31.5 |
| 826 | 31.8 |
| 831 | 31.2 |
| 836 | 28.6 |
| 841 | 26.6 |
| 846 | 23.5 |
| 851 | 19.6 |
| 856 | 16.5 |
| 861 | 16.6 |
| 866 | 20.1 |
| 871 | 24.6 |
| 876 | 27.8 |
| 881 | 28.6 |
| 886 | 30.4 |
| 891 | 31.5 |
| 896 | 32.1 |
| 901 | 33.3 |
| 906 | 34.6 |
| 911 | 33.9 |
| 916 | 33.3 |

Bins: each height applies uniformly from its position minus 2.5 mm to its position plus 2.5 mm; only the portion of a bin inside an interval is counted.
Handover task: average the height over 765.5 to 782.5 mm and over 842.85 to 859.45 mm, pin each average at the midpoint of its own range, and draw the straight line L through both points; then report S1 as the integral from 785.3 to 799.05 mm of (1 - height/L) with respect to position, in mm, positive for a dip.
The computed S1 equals 2.9 mm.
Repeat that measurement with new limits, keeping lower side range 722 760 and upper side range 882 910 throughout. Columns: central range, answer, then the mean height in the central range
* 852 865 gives 6.39 mm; 17.3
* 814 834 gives 2.83 mm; 30.7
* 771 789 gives 1.34 mm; 35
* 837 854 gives 5.49 mm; 23.5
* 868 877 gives 2.10 mm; 25.6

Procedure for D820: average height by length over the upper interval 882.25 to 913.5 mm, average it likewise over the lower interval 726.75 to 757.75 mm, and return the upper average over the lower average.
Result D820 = 0.81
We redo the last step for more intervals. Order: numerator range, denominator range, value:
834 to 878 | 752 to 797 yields 0.66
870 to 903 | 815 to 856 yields 1.11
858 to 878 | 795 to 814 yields 1.19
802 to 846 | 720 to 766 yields 0.67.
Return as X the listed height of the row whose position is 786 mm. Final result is 33.4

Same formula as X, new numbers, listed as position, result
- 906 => 34.6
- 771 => 36.7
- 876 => 27.8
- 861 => 16.6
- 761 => 38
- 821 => 31.5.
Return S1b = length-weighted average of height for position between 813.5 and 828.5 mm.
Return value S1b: 30.5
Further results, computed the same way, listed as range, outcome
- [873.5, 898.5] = 30.1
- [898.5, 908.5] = 34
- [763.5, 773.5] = 37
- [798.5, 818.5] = 20.4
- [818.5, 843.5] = 29.9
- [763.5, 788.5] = 35.8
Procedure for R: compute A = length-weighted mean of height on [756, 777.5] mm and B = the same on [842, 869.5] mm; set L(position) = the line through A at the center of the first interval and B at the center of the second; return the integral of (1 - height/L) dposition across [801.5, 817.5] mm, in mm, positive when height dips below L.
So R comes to 4.2 mm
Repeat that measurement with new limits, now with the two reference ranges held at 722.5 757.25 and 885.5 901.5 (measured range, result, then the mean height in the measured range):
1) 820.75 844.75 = 3.83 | 29.5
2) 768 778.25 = 0.39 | 36.7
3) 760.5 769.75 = 0.28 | 37.4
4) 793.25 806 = 6.79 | 17.2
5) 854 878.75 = 8.87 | 21.3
